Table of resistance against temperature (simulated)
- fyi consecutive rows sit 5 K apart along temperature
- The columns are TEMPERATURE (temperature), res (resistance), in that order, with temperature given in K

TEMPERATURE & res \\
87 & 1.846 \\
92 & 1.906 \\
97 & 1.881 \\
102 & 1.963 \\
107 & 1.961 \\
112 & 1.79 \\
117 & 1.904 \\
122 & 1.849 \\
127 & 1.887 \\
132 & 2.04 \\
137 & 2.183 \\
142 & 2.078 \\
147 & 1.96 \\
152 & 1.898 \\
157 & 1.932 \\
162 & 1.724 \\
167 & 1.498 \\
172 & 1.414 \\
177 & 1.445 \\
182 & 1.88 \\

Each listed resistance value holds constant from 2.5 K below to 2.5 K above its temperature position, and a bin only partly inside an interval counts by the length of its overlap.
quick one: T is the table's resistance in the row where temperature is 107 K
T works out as 1.961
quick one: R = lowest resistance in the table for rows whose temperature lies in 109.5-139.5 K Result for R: 1.79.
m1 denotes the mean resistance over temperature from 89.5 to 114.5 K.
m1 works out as 1.9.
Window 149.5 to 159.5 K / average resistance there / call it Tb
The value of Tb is 1.91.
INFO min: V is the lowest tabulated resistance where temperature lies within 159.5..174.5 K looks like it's 1.414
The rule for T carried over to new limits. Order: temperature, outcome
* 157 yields 1.932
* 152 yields 1.898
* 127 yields 1.887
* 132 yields 2.04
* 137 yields 2.183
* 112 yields 1.79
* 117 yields 1.904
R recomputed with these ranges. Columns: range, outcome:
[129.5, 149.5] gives 1.96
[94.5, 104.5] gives 1.881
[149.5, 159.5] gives 1.898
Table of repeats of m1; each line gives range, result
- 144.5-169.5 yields 1.8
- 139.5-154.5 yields 1.98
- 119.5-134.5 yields 1.93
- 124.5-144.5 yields 2.05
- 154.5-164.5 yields 1.83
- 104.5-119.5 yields 1.89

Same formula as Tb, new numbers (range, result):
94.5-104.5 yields 1.92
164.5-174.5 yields 1.46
